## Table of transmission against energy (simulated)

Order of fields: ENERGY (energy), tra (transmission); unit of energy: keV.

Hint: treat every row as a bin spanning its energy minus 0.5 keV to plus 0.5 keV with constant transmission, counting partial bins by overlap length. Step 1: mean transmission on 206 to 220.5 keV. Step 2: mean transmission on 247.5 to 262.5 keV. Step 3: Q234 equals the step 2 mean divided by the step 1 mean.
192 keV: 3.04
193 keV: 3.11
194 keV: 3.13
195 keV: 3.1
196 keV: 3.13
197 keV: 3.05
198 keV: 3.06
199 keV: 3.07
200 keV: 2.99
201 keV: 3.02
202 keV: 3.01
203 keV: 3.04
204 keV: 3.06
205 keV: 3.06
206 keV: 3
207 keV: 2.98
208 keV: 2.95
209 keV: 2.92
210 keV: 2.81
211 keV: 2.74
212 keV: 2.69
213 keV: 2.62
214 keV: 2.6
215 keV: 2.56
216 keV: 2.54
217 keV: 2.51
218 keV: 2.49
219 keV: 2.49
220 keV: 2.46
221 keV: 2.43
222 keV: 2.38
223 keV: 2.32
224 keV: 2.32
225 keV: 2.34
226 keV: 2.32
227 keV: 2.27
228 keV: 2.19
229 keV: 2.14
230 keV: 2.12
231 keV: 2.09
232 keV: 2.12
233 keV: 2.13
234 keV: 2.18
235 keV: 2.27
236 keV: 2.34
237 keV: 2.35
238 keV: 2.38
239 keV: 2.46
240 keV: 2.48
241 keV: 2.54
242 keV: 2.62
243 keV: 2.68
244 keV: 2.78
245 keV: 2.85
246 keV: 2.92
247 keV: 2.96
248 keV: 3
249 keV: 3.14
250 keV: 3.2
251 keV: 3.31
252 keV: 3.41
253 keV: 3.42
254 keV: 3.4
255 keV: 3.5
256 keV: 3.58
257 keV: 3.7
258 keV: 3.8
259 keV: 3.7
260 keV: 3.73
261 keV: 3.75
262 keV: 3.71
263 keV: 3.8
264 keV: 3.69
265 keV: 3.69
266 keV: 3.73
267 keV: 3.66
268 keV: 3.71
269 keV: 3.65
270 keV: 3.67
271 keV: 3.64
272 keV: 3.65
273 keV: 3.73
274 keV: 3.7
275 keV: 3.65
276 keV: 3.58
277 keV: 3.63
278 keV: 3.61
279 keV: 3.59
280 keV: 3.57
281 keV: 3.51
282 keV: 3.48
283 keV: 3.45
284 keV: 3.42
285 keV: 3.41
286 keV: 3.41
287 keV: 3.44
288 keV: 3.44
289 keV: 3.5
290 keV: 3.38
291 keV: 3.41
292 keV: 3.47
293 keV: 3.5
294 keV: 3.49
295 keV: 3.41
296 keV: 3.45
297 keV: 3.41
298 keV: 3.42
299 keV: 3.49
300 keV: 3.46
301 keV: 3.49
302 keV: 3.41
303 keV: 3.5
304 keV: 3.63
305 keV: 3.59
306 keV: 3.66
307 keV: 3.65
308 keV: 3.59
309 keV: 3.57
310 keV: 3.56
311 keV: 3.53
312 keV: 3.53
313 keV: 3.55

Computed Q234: 1.3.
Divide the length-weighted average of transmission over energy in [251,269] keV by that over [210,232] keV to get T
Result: 1.5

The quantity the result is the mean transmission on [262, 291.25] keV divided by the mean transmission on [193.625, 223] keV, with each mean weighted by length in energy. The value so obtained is 1.3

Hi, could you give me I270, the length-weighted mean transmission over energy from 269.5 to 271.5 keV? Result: 3.66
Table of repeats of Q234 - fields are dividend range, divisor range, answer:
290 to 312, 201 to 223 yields 1.29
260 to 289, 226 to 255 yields 1.36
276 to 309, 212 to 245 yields 1.46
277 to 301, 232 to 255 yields 1.25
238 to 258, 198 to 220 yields 1.08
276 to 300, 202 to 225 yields 1.30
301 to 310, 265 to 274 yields 0.97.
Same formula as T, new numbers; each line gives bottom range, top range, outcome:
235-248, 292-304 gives 1.33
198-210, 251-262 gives 1.20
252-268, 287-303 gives 0.94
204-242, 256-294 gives 1.45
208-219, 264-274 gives 1.39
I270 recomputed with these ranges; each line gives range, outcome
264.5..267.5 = 3.69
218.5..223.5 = 2.42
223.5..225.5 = 2.33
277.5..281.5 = 3.57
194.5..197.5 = 3.09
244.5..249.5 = 2.97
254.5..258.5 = 3.65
